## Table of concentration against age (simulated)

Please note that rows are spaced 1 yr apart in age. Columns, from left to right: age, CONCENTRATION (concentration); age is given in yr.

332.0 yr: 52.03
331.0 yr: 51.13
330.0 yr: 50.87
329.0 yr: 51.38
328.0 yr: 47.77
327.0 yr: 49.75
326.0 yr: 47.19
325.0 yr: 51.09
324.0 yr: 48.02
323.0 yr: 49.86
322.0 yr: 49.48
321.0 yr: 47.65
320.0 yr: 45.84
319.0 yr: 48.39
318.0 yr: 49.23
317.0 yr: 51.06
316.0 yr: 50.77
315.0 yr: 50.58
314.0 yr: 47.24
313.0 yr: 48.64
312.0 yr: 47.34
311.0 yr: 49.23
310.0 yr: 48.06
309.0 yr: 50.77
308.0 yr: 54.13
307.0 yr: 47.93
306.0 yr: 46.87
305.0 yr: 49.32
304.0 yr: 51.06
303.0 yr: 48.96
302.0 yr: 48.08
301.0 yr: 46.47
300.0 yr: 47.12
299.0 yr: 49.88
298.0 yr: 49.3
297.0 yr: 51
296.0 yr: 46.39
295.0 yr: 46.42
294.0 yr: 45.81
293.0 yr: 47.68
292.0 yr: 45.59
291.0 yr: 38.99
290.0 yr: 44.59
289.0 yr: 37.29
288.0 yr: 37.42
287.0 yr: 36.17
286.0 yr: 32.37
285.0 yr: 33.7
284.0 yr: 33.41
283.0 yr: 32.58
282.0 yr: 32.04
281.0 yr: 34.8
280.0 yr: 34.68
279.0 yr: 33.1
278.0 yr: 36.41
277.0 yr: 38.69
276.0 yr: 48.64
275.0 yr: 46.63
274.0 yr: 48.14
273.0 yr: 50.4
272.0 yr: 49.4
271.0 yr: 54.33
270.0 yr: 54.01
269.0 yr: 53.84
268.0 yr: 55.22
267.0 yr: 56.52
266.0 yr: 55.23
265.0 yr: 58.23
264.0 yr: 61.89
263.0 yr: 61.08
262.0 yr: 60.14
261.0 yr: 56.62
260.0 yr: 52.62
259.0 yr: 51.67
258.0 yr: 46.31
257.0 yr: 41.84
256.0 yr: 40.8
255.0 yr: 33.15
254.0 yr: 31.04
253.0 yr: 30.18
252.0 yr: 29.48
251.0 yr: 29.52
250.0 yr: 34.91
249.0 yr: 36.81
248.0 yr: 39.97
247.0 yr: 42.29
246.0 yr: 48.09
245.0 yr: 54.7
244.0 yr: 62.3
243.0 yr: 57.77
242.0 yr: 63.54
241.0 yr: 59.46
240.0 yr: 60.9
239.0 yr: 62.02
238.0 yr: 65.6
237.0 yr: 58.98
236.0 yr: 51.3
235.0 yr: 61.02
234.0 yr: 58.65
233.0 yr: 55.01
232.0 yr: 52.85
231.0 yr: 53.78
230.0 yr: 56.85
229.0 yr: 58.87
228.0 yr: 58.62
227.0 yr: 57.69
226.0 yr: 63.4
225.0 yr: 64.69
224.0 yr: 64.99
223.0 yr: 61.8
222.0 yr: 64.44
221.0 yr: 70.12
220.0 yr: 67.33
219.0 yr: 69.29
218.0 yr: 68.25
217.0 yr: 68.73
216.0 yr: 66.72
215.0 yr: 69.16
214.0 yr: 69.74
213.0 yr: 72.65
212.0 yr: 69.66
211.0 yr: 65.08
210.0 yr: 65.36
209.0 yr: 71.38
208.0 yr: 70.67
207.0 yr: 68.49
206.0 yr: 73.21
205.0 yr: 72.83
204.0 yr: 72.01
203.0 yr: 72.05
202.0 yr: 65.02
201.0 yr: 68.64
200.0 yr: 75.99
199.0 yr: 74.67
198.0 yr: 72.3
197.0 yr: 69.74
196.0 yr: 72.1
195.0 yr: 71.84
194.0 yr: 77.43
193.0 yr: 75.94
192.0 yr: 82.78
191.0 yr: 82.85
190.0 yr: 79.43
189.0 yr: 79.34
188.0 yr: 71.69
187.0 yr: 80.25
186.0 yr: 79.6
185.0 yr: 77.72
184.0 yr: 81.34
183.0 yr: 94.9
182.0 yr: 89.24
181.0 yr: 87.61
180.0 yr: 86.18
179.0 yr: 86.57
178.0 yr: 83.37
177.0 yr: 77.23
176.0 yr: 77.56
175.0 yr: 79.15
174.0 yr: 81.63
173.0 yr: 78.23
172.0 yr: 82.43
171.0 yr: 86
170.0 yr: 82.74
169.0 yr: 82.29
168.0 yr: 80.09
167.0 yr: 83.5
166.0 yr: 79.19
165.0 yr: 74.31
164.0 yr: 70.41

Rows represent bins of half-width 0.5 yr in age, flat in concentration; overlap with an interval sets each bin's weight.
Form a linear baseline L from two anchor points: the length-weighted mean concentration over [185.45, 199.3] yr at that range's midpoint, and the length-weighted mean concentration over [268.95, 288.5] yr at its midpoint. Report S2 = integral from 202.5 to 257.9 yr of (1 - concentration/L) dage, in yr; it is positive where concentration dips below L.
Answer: 3.2 yr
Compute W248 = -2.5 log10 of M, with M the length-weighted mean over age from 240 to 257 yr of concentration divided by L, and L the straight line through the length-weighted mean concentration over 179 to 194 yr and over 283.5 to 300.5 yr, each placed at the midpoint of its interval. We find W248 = 0.33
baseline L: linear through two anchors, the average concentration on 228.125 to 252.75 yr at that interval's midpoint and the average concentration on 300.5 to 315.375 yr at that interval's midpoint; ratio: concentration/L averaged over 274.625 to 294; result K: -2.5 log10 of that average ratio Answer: 0.29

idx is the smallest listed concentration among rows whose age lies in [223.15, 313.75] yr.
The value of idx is 29.48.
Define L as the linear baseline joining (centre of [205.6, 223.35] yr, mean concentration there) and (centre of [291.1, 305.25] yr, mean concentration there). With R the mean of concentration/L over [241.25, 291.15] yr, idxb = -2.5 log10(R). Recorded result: 0.24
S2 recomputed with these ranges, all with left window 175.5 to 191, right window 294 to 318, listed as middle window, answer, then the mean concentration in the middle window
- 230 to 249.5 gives 3.5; 55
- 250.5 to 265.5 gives 3.9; 45.6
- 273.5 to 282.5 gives 2.8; 39.2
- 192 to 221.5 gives 2.0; 70.8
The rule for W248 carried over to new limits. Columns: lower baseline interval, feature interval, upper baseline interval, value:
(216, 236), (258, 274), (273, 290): -0.228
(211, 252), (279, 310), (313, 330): 0.195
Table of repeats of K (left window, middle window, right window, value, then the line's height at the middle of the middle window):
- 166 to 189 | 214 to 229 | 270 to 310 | 0.032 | 67.2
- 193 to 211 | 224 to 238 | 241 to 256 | -0.093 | 53.6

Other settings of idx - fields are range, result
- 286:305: 32.37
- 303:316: 46.87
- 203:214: 65.08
